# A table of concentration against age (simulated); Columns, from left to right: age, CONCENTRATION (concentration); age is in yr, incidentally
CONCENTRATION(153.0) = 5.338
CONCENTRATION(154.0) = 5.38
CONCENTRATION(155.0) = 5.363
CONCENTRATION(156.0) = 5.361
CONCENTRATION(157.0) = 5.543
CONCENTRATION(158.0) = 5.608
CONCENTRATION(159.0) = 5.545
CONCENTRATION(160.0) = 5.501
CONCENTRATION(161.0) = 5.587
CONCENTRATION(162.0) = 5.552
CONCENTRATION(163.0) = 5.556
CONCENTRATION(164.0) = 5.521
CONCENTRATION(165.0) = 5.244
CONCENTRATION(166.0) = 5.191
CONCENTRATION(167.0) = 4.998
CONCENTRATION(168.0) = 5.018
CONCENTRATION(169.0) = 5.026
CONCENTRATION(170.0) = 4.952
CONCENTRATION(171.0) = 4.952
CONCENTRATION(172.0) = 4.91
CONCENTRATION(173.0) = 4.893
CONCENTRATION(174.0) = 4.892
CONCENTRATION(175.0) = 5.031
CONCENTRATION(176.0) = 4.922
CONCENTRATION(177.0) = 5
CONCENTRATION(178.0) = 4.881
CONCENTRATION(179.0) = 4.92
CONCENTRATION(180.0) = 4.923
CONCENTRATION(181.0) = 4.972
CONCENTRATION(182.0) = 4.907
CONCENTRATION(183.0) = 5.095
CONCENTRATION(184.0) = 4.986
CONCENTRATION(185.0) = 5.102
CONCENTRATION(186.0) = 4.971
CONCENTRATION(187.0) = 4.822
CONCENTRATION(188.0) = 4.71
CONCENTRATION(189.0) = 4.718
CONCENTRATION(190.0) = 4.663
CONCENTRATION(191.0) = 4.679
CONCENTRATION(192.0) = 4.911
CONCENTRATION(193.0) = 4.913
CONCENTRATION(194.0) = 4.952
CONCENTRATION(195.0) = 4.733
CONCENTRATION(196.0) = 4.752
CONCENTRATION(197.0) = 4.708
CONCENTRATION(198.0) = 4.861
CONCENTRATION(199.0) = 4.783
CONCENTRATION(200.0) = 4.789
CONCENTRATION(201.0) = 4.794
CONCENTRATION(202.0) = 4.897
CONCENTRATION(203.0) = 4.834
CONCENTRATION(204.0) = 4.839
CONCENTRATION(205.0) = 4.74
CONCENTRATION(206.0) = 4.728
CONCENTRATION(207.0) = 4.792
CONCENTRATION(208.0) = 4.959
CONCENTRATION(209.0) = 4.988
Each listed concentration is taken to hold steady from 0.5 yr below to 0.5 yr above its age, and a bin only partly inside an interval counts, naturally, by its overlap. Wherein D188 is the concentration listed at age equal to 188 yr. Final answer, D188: 4.71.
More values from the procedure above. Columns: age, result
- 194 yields 4.952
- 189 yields 4.718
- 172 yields 4.91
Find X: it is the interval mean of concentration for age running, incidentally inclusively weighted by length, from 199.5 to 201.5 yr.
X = 4.79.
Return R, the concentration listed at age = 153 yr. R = 5.338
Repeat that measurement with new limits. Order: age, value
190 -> 4.663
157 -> 5.543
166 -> 5.191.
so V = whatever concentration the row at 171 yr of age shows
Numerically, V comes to 4.952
